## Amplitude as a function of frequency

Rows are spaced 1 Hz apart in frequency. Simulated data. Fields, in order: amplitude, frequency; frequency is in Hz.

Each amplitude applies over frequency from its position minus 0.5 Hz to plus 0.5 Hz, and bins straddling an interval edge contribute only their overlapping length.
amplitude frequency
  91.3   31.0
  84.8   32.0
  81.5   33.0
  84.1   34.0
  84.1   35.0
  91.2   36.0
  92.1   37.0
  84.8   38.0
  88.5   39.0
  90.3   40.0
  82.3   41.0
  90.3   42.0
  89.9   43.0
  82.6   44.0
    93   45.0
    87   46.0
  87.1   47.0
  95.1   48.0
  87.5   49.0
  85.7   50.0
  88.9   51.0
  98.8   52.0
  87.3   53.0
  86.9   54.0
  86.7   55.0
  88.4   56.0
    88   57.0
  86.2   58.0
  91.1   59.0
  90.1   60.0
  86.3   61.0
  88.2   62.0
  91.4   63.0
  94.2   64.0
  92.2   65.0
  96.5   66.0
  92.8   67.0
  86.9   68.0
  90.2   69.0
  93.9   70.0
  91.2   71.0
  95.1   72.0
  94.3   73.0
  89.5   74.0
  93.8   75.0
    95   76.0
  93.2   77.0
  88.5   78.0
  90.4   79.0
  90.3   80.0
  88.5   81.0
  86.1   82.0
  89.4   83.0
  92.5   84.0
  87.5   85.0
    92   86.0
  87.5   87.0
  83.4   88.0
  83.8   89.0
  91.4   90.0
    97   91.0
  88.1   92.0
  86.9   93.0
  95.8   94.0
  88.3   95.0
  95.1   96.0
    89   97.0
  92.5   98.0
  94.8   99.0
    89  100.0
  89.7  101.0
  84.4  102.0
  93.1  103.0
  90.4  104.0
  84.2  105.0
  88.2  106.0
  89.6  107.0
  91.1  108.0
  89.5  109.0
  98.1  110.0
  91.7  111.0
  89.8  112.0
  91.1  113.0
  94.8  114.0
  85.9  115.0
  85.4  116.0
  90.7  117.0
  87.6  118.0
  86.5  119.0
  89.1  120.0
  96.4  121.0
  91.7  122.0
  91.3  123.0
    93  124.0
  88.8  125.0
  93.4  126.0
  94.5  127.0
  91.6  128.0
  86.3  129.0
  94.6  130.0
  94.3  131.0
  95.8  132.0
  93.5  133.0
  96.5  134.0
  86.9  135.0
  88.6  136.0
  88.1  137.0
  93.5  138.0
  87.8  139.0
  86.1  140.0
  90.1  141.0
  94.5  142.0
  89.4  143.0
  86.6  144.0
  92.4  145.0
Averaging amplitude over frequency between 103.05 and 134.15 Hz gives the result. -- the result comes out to 91.1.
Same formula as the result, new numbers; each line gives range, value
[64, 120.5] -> 90.4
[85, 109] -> 89.7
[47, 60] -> 89.2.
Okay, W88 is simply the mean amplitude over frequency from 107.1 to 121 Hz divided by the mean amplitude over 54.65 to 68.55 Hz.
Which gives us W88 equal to 1.00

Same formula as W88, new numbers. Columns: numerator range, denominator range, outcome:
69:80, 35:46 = 1.05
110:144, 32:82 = 1.02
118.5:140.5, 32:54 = 1.04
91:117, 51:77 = 0.99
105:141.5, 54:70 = 1.01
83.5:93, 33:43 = 1.02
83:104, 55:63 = 1.02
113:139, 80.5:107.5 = 1.02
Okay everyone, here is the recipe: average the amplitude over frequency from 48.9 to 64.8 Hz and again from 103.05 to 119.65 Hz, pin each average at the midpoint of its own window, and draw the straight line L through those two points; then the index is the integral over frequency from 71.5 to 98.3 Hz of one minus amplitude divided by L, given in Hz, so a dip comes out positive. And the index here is -0.3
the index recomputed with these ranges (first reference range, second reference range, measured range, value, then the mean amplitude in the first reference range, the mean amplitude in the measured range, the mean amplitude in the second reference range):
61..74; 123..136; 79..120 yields 1.0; 91.9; 89.8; 92.2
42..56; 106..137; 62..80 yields -0.5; 89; 92.1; 91.2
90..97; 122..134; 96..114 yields 0.3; 91.6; 90.6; 92.6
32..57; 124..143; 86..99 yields 0.0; 88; 90.2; 91.4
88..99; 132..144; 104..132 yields -0.1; 90.6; 90.8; 90.5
